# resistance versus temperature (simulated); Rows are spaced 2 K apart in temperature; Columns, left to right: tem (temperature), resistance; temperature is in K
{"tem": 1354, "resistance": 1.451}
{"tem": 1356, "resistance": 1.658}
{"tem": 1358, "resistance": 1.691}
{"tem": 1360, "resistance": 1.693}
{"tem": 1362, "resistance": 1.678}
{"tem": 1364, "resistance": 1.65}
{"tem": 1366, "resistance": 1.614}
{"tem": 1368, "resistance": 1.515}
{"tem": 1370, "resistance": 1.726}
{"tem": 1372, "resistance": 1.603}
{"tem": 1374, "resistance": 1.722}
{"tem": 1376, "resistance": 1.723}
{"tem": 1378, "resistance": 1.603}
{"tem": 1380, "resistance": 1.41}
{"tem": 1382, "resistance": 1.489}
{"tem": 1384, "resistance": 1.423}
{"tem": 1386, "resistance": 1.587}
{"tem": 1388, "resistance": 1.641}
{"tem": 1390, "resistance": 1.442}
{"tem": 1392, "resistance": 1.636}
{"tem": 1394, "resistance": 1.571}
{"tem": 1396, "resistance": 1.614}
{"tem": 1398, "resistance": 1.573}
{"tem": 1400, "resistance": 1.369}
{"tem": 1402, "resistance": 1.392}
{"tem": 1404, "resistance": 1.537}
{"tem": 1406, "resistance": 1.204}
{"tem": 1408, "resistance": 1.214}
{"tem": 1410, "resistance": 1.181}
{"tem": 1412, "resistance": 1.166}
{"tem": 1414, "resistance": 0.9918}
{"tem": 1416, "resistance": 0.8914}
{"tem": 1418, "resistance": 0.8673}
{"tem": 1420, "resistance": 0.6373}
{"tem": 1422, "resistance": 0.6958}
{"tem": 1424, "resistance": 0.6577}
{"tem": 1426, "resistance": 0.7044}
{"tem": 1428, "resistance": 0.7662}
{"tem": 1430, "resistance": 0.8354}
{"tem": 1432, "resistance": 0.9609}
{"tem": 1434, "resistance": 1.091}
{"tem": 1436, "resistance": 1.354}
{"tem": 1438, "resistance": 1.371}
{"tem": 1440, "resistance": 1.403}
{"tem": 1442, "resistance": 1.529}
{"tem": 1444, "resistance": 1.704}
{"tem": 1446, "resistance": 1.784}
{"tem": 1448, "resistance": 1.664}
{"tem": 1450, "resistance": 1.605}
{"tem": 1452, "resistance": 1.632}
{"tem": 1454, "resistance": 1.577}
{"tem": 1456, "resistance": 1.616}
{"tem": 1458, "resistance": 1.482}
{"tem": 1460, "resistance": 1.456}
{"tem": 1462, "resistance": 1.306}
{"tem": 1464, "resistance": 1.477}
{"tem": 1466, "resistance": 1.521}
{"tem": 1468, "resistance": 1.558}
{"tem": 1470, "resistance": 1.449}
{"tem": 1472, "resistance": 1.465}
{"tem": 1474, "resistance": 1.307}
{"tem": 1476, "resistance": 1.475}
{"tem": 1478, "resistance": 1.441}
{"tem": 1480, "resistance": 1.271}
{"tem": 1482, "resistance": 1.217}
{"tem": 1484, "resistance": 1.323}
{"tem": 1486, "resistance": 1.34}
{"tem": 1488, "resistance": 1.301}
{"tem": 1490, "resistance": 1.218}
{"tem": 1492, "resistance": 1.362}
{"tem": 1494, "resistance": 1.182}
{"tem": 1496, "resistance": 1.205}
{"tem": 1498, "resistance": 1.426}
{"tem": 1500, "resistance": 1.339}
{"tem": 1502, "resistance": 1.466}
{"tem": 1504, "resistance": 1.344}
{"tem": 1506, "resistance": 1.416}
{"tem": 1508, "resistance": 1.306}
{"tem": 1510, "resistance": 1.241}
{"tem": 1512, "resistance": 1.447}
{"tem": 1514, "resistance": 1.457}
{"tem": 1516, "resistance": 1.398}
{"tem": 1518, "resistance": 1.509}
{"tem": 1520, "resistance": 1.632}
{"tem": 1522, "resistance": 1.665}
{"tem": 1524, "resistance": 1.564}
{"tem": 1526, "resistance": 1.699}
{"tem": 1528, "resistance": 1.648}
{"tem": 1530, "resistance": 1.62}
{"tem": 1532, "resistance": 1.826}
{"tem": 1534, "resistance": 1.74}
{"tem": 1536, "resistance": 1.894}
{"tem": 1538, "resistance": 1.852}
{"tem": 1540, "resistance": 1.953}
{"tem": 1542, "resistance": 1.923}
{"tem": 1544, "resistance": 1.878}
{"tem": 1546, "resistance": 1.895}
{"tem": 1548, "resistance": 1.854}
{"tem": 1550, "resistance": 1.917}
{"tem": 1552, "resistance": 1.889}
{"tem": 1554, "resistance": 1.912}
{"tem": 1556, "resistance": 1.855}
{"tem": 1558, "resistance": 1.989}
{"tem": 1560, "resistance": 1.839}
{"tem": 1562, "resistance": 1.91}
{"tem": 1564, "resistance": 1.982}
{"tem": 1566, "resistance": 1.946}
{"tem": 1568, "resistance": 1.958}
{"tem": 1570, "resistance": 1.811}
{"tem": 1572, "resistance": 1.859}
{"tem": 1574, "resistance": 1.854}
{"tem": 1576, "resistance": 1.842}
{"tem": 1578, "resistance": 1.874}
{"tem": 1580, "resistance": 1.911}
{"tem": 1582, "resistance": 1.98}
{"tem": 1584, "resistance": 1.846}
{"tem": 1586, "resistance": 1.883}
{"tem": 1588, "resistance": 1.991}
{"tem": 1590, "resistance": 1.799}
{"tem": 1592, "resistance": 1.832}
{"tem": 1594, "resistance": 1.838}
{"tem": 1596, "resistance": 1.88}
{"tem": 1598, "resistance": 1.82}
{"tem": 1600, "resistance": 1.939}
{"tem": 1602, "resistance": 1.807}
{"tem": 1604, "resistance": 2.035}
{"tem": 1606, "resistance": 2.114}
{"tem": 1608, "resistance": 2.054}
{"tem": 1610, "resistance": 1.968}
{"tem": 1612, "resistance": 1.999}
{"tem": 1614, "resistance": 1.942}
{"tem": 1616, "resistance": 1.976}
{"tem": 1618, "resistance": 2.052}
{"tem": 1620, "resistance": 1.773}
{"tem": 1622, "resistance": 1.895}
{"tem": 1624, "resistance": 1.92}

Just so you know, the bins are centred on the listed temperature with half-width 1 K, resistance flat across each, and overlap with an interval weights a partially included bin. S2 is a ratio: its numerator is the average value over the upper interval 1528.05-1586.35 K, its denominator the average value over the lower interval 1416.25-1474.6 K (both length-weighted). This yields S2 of 1.46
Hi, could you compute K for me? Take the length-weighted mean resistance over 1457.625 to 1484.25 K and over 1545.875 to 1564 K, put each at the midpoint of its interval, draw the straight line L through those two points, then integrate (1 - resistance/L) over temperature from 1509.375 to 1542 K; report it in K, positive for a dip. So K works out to 1.6 K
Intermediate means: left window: 1.41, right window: 1.9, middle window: 1.65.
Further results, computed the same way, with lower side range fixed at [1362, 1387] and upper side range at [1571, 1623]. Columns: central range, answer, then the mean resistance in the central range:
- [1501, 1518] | 3.8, 1.39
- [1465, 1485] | 3.8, 1.4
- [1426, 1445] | 5.5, 1.2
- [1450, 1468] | 2.1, 1.52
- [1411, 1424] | 6.3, 0.858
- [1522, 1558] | 0.3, 1.82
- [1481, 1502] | 5.5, 1.3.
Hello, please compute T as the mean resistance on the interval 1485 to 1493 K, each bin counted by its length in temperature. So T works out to 1.31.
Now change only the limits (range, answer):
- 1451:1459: 1.58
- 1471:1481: 1.39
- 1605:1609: 2.08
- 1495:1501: 1.32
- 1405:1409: 1.21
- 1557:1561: 1.91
